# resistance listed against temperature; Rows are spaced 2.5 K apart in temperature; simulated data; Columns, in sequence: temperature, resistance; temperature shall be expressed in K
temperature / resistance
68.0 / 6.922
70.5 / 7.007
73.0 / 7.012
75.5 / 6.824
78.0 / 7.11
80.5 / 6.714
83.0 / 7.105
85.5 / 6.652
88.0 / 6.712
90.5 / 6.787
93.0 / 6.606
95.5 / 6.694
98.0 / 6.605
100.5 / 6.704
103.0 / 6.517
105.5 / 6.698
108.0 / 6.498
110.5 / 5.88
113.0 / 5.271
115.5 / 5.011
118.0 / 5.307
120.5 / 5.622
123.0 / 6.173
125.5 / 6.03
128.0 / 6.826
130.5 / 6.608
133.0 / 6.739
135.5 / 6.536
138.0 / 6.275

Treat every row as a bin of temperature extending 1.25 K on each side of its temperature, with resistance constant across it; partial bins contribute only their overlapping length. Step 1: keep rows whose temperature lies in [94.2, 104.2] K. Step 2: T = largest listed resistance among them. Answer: 6.704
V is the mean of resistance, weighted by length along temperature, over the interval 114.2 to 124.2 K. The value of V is 5.52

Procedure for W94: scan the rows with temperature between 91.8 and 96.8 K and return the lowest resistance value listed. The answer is 6.606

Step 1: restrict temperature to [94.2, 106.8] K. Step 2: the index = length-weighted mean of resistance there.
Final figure 6.64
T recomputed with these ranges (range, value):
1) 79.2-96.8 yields 7.105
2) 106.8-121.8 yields 6.498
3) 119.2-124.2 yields 6.173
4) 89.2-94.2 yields 6.787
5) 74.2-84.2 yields 7.11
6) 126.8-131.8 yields 6.826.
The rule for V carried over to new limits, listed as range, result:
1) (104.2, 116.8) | 5.87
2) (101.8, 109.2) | 6.57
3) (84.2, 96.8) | 6.69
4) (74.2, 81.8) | 6.88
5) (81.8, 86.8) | 6.87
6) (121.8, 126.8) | 6.11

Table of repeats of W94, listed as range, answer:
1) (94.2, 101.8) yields 6.605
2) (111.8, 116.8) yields 5.011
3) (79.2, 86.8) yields 6.652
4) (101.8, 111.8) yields 5.88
